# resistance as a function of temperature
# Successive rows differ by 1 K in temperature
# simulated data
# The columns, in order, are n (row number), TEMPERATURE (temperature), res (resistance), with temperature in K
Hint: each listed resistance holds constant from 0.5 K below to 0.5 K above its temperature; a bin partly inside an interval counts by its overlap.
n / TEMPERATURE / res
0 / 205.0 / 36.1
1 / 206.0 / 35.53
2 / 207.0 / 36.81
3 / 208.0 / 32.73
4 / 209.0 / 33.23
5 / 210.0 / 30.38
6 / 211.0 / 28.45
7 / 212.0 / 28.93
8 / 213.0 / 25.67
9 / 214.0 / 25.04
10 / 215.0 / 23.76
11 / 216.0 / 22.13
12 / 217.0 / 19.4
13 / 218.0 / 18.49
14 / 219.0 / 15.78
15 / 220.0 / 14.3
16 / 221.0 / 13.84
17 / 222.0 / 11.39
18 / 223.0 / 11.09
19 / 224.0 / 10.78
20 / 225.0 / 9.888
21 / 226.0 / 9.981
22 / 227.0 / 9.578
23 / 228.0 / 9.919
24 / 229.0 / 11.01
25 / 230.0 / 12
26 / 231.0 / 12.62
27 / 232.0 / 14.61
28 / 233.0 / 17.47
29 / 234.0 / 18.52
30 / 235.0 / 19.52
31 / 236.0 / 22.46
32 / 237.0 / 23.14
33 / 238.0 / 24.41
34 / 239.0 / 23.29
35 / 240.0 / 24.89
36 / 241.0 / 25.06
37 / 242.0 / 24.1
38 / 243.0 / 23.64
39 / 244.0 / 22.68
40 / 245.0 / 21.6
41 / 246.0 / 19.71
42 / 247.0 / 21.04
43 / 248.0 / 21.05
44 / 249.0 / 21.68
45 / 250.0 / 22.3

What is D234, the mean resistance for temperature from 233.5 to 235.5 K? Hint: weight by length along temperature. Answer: 19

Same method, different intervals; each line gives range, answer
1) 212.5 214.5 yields 25.4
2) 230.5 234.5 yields 15.8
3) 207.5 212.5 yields 30.7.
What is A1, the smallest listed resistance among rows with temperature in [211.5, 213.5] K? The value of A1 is 25.67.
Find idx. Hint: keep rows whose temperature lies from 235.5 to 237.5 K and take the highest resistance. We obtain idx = 23.14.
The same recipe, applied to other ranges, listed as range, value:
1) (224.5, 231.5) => 12.62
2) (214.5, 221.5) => 23.76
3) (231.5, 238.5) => 24.41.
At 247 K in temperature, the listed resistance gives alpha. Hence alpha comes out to 21.04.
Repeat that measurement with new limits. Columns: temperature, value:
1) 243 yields 23.64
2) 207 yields 36.81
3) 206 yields 35.53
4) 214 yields 25.04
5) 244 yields 22.68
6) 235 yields 19.52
